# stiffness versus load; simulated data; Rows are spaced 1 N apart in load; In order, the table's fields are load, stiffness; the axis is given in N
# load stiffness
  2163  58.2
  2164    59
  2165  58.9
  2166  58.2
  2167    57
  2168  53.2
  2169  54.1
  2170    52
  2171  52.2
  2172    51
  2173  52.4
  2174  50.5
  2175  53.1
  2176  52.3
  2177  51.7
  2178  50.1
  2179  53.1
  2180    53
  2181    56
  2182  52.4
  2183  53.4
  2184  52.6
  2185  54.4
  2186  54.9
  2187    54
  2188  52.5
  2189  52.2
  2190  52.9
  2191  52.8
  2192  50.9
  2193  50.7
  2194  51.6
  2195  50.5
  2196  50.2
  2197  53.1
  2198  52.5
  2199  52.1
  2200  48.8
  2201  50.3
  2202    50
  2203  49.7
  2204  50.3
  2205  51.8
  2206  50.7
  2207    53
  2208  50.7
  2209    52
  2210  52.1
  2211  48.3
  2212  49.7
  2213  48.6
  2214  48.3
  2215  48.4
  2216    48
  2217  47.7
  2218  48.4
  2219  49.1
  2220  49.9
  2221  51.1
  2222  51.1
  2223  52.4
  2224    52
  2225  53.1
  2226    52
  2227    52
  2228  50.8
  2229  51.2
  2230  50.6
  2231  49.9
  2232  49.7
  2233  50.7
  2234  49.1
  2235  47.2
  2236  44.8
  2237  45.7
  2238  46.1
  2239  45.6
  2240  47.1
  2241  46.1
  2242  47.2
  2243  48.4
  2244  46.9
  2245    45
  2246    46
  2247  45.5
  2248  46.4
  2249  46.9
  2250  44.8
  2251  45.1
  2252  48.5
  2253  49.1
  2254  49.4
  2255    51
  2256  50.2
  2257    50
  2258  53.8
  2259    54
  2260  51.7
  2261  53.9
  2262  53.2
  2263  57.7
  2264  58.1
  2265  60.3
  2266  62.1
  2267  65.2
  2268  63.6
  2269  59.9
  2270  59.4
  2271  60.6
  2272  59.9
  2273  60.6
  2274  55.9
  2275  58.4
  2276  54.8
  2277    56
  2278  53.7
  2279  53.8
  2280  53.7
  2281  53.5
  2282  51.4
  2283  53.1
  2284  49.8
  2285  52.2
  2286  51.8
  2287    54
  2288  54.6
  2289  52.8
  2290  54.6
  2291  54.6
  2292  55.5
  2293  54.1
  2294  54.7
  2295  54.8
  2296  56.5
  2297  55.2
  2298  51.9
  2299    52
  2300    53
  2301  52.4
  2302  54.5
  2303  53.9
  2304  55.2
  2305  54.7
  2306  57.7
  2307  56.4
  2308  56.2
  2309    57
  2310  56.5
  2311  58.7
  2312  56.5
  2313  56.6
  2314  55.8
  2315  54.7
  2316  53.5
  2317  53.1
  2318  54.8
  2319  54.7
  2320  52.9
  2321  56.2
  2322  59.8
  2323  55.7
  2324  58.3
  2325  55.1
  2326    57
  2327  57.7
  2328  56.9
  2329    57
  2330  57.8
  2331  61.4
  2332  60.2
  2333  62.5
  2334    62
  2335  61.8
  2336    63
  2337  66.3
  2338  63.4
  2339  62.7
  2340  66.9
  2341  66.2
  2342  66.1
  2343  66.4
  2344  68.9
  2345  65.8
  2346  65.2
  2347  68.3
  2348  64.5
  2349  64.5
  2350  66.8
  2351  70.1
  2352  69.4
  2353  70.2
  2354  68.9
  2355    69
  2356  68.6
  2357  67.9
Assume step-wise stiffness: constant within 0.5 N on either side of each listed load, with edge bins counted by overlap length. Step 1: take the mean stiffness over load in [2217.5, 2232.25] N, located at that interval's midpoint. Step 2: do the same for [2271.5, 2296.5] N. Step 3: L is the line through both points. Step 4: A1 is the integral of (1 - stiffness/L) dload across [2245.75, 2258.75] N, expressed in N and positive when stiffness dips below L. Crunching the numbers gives 1.1 N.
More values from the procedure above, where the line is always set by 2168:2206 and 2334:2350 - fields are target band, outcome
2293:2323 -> 3.47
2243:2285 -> 3.76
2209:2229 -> 1.66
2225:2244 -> 2.52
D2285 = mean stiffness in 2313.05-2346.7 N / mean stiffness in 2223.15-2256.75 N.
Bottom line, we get 1.24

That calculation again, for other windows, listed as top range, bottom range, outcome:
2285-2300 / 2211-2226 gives 1.08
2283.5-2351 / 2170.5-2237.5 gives 1.14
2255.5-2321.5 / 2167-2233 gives 1.08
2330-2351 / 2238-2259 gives 1.35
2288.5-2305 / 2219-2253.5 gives 1.12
